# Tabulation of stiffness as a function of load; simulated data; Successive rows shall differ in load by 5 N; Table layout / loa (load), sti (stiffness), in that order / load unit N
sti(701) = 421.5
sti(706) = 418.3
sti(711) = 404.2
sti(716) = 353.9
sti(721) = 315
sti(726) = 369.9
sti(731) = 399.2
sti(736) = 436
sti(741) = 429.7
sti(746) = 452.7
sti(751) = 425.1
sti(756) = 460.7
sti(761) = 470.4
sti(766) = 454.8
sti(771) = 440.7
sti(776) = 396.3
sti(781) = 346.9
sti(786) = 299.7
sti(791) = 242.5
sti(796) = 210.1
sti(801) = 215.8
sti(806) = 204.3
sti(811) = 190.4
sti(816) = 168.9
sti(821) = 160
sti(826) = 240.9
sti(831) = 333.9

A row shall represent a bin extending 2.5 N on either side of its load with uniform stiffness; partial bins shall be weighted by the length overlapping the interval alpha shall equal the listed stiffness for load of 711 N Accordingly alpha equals 404.2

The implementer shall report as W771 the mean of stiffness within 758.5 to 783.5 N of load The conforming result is 422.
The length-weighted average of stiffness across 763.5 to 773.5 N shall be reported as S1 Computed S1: 448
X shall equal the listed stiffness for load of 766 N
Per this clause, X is 454.8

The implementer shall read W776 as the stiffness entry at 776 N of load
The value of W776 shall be 396.3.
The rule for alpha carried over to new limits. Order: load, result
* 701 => 421.5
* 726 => 369.9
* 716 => 353.9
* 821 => 160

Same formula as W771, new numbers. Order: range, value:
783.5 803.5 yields 242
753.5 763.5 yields 466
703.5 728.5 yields 372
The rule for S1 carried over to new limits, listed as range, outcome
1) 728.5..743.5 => 422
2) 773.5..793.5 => 321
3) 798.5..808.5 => 210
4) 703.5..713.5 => 411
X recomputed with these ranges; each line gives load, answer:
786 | 299.7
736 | 436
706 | 418.3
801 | 215.8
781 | 346.9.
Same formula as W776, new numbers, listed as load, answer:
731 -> 399.2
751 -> 425.1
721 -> 315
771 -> 440.7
